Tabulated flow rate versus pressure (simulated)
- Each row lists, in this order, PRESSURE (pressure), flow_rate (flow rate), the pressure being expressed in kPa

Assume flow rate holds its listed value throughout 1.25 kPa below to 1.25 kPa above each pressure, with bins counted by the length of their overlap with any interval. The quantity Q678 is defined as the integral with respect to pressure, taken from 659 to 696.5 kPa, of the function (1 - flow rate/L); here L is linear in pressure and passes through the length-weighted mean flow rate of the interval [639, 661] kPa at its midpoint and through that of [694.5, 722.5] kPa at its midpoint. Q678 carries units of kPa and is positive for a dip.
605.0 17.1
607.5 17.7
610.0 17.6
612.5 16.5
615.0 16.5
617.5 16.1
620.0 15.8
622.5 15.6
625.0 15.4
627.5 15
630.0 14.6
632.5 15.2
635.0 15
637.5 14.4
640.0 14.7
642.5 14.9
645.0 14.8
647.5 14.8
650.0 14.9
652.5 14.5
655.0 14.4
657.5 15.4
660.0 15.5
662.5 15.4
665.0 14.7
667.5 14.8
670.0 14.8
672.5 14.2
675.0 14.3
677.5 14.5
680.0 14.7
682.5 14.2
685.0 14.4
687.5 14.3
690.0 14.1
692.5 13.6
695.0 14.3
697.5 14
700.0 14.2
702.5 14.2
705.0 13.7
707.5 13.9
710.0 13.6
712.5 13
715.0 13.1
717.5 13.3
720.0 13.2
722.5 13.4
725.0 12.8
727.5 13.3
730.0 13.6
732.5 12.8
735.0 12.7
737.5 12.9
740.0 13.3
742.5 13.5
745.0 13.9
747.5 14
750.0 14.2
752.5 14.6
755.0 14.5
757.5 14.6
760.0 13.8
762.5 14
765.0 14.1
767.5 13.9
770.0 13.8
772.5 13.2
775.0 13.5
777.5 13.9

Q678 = -0.56 kPa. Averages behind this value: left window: 14.9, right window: 13.7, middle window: 14.5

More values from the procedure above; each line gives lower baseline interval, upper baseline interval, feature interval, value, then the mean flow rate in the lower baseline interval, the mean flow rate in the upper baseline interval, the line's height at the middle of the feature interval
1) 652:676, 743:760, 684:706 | 0.8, 14.8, 14.2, 14.6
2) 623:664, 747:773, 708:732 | 1.9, 14.9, 14.1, 14.4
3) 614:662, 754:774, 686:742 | 3.6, 15.1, 14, 14.4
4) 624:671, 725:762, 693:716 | 0.6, 14.9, 13.7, 14.2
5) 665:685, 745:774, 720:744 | 1.8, 14.5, 14.1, 14.2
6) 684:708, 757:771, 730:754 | 0.8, 14.1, 14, 14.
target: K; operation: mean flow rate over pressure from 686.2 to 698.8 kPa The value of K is 14.1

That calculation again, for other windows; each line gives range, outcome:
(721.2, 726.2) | 13.1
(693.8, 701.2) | 14.2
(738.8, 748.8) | 13.7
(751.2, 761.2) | 14.4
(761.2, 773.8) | 13.8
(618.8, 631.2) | 15.3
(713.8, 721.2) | 13.2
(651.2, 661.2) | 14.9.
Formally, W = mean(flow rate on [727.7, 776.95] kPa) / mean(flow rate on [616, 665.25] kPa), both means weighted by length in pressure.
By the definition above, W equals 0.9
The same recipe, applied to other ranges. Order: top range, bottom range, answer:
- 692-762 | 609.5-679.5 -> 0.90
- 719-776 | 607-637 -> 0.86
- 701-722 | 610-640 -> 0.87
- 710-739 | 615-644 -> 0.86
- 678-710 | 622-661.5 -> 0.95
